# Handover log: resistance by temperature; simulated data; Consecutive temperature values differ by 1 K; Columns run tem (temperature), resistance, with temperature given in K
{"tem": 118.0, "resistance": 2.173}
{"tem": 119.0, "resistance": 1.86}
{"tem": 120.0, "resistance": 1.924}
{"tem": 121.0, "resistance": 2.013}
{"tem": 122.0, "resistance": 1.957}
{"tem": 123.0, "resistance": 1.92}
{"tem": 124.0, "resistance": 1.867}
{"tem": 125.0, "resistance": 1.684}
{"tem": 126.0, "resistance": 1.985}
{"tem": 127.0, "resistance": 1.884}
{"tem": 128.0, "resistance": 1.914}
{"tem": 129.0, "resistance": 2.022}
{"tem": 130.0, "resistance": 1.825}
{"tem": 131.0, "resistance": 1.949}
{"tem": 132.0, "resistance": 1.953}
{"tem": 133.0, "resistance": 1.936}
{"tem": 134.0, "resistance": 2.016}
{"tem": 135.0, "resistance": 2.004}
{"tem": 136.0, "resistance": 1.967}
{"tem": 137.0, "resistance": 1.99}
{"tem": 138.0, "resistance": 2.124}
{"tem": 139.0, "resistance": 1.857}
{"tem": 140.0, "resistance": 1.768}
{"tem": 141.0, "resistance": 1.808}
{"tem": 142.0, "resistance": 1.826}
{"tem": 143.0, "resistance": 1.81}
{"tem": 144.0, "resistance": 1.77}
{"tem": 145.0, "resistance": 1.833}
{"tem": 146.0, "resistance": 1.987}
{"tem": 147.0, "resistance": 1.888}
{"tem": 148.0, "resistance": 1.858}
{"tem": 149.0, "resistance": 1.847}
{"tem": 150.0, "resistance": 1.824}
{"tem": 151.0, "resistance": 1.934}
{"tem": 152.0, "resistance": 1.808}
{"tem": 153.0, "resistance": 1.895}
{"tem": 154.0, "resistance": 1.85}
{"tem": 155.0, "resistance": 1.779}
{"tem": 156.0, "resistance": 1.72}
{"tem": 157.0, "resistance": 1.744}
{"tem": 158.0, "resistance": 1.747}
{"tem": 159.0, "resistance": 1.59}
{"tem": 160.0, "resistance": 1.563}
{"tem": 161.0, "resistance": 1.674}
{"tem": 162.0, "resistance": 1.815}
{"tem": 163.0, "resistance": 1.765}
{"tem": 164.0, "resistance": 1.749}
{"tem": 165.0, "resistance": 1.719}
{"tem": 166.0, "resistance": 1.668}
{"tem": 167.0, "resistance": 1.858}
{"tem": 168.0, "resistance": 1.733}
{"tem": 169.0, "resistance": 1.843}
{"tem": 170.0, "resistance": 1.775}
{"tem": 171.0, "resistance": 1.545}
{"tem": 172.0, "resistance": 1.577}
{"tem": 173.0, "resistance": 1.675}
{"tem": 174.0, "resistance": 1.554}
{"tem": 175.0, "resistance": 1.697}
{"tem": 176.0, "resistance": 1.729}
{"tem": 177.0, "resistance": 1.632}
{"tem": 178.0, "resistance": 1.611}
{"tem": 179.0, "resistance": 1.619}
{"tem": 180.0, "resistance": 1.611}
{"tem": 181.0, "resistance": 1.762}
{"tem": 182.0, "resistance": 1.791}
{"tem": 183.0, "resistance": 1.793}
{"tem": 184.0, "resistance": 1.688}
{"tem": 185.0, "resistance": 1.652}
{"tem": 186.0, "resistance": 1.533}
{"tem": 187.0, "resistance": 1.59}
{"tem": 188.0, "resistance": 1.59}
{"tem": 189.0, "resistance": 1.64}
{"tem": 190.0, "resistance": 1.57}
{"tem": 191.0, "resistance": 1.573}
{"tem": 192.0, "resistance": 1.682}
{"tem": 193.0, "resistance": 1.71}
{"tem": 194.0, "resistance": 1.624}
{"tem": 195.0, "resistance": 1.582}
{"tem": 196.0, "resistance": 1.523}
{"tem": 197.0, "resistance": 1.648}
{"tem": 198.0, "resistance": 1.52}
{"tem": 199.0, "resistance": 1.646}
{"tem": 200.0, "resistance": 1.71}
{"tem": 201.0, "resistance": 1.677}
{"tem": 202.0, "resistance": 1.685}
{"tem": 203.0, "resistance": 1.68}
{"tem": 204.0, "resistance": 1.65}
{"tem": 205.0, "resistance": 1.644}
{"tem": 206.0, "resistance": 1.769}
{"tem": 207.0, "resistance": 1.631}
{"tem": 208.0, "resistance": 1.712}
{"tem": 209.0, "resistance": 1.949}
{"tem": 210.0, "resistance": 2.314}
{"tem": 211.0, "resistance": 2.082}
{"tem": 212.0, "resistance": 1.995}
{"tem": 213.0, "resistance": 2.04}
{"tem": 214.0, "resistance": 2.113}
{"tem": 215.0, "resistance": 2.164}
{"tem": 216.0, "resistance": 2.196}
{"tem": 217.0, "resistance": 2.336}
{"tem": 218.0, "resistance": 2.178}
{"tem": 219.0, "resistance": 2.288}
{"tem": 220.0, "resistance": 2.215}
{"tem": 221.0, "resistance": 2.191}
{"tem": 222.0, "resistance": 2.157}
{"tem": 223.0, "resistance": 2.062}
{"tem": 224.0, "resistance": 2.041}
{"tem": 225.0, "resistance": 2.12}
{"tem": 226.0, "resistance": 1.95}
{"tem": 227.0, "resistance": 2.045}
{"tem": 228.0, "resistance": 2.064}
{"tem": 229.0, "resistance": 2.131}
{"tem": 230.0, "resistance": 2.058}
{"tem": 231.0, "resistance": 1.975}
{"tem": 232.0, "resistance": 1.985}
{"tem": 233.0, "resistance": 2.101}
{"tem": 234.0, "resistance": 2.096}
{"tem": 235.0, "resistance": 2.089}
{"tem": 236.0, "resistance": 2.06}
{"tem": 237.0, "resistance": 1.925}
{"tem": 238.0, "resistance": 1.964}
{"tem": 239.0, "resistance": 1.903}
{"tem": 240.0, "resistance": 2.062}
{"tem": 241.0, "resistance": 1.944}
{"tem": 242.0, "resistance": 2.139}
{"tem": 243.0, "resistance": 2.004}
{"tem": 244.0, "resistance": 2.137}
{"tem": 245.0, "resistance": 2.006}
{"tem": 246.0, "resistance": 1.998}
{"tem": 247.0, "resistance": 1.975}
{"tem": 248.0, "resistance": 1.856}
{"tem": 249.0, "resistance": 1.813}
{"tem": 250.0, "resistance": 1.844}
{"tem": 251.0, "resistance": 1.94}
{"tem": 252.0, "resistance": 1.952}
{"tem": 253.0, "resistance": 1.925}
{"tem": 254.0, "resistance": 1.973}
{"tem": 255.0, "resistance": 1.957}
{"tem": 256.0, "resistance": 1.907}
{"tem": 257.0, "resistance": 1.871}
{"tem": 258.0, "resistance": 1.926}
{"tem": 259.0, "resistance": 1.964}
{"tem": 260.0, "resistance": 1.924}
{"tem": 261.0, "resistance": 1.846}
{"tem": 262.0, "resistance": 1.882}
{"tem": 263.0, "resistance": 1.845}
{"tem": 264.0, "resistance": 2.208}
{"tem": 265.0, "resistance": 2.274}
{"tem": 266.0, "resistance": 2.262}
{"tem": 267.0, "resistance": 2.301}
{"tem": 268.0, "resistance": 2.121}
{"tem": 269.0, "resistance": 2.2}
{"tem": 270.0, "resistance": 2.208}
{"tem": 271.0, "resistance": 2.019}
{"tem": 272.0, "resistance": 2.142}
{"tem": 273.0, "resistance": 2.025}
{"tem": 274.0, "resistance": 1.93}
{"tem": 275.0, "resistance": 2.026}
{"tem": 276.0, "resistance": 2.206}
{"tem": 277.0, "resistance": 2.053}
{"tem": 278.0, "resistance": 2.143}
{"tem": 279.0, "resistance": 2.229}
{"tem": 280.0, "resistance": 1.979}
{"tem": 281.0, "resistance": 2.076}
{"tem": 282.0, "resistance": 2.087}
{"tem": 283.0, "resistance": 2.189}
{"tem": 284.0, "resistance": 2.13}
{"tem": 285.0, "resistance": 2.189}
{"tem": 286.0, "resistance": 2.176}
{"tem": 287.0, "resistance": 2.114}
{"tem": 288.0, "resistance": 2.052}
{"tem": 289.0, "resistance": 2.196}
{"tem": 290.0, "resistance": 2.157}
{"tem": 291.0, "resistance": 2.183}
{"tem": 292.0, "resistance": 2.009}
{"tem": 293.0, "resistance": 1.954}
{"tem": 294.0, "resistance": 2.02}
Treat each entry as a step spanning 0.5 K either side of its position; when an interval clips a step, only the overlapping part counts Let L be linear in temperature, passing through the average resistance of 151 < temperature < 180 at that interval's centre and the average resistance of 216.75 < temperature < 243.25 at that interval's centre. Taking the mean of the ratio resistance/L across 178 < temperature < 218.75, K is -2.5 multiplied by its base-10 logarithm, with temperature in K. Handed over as 0.08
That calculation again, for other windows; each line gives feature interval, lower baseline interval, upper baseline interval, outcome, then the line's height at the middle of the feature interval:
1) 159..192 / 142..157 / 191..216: 0.09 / 1.81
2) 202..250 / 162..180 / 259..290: -0.06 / 1.91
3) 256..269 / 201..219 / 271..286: 0.02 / 2.07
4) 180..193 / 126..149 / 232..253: 0.18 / 1.95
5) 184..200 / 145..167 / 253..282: 0.16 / 1.87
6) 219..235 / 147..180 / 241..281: -0.09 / 1.92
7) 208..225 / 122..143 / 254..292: -0.06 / 2.01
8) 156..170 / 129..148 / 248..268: 0.11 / 1.92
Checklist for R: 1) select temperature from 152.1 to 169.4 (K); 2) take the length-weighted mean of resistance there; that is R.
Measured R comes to 1.75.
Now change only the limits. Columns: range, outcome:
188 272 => 1.95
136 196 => 1.74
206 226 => 2.08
